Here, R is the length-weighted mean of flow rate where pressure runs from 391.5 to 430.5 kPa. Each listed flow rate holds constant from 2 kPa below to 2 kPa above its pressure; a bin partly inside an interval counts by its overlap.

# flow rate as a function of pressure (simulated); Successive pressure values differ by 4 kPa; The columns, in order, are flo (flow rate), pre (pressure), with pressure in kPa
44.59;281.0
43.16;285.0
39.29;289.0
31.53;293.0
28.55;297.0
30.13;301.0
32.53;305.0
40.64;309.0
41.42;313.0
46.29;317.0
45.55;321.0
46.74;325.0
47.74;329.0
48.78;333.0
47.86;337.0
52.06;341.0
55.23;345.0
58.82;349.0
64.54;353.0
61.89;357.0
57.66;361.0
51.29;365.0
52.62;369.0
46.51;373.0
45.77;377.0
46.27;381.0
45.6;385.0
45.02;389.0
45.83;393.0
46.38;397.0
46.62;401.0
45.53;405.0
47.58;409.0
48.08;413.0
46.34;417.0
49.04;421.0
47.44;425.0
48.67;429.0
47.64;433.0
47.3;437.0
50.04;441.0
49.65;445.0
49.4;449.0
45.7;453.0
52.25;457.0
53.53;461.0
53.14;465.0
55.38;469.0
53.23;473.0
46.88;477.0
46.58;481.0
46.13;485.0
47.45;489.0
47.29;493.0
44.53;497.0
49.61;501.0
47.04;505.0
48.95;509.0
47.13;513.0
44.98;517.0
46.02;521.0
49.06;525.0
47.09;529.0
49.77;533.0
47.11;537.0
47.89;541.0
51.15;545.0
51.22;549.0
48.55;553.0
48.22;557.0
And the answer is 47.1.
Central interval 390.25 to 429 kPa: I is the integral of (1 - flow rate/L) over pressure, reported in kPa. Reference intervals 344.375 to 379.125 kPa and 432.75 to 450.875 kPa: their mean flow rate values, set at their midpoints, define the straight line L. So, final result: 3.2 kPa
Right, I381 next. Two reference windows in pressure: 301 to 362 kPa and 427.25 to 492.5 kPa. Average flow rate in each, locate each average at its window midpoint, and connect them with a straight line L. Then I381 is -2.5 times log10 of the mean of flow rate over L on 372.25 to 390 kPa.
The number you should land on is 0.08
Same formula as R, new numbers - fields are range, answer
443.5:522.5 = 48.8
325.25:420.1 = 50.1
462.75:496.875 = 49.3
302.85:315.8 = 38.6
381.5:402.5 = 45.9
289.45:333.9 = 39.7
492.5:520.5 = 47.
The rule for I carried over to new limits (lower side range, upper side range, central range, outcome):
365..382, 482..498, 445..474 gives -2.9 kPa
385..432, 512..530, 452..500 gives -2.6 kPa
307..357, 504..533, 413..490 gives -1.4 kPa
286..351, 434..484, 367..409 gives 0.0 kPa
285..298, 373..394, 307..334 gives -4.7 kPa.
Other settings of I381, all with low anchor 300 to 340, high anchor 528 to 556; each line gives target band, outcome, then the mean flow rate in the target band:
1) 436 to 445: -0.06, 49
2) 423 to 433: -0.04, 48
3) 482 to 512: 0.01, 47.3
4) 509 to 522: 0.04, 46.5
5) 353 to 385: -0.17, 52.1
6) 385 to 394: -0.01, 45.4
